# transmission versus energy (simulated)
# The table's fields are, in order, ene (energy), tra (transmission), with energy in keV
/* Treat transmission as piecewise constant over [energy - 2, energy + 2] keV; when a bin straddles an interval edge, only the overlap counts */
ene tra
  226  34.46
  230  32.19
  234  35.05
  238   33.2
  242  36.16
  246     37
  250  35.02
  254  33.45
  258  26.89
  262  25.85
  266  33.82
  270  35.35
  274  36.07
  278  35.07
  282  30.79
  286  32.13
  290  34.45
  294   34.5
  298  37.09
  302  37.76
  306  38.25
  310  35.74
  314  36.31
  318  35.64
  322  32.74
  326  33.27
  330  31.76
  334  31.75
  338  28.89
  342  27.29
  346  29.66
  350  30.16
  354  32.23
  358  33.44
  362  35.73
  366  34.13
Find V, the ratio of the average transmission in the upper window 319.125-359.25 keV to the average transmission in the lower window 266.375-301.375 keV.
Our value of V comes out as 0.9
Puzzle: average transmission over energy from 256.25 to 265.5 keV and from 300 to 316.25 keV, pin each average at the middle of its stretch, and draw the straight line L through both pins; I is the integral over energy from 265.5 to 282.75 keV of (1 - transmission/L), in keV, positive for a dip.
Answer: -2.5 keV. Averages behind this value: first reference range 27.6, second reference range 37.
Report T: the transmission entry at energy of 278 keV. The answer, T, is 35.07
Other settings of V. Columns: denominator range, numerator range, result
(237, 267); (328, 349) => 0.92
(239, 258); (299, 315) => 1.08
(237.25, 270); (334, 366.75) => 0.96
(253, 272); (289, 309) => 1.18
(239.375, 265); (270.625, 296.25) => 1.05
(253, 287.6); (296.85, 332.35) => 1.10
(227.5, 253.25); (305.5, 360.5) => 0.94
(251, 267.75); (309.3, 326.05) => 1.15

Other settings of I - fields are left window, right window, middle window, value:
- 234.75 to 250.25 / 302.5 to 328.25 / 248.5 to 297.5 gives 3.5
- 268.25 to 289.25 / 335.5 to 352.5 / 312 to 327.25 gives -1.8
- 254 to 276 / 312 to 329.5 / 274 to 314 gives -2.6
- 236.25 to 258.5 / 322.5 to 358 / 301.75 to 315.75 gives -2.2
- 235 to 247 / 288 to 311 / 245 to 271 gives 2.5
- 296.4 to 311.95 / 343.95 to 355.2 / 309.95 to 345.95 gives 1.6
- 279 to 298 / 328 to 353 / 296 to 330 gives -4.0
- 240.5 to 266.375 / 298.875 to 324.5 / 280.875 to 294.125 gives 0.6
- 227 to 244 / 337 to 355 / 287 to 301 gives -1.6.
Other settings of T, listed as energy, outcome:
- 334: 31.75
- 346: 29.66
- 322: 32.74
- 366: 34.13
